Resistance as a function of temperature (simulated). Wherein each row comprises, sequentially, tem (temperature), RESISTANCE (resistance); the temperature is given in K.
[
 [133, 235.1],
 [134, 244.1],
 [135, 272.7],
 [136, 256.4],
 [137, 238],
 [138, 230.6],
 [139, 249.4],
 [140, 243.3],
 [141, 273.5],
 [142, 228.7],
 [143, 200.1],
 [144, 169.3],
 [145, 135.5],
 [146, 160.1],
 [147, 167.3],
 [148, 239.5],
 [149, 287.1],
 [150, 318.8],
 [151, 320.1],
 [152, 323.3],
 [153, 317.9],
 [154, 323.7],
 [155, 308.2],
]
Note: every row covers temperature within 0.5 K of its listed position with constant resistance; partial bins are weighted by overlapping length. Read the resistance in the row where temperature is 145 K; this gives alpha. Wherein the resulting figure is 135.5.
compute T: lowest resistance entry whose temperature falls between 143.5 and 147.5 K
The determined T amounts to 135.5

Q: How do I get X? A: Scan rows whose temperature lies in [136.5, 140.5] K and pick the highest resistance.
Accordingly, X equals 249.4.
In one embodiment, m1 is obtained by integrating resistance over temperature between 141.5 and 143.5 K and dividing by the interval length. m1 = 214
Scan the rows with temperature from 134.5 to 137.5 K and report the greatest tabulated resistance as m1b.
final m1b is 272.7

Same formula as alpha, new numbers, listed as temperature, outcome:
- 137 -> 238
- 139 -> 249.4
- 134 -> 244.1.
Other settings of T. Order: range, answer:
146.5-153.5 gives 167.3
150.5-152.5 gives 320.1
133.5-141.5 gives 230.6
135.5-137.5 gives 238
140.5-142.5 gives 228.7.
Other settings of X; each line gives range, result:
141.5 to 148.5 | 239.5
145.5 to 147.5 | 167.3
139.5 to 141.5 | 273.5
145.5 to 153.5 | 323.3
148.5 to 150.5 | 318.8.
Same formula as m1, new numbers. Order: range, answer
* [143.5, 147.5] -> 158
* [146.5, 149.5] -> 231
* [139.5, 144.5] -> 223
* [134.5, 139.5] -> 249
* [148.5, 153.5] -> 313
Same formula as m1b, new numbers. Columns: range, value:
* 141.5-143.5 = 228.7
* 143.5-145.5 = 169.3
